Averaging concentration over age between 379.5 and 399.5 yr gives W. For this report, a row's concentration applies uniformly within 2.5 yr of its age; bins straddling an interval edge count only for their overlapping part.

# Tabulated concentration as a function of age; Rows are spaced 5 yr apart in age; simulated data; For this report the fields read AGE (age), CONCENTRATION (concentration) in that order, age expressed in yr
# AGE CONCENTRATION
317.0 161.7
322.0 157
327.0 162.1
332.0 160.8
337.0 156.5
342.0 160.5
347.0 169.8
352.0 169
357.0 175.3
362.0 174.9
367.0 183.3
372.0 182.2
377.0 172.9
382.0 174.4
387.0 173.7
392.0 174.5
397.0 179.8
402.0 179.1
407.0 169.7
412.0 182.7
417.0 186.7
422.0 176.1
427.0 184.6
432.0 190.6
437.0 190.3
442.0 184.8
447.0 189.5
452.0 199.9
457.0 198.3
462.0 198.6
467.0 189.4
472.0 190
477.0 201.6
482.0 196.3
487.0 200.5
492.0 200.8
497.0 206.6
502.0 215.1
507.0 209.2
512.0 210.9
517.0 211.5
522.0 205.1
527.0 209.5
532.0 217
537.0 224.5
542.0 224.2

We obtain 176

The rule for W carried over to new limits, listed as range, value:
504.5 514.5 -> 210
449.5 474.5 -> 195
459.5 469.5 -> 194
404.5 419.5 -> 180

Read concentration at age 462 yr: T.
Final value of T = 198.6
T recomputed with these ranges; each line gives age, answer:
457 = 198.3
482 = 196.3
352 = 169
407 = 169.7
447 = 189.5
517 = 211.5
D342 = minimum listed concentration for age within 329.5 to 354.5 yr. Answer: 156.5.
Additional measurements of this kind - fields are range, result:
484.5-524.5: 200.5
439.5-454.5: 184.8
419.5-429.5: 176.1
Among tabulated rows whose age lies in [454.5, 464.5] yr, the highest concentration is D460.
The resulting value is 198.6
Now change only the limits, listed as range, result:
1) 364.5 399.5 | 183.3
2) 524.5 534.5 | 217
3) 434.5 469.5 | 199.9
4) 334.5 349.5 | 169.8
